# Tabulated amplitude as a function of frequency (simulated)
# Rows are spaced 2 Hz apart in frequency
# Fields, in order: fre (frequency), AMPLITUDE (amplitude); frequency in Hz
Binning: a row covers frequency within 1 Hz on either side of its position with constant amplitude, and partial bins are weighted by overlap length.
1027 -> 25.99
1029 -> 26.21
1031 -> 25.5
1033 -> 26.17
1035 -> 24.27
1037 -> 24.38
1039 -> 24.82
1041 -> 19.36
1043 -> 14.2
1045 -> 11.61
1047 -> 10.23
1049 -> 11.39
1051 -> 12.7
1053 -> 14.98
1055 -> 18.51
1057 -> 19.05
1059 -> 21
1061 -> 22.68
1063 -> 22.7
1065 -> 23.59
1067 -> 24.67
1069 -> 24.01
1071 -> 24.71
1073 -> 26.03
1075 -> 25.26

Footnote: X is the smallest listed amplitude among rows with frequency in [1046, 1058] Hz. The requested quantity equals 10.23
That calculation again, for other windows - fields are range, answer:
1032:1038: 24.27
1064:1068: 23.59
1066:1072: 24.01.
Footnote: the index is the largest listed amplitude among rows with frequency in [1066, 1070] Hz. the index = 24.67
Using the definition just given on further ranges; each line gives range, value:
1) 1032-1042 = 26.17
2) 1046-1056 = 18.51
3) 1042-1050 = 14.2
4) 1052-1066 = 23.59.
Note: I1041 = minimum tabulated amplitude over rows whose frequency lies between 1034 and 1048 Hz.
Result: 10.23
